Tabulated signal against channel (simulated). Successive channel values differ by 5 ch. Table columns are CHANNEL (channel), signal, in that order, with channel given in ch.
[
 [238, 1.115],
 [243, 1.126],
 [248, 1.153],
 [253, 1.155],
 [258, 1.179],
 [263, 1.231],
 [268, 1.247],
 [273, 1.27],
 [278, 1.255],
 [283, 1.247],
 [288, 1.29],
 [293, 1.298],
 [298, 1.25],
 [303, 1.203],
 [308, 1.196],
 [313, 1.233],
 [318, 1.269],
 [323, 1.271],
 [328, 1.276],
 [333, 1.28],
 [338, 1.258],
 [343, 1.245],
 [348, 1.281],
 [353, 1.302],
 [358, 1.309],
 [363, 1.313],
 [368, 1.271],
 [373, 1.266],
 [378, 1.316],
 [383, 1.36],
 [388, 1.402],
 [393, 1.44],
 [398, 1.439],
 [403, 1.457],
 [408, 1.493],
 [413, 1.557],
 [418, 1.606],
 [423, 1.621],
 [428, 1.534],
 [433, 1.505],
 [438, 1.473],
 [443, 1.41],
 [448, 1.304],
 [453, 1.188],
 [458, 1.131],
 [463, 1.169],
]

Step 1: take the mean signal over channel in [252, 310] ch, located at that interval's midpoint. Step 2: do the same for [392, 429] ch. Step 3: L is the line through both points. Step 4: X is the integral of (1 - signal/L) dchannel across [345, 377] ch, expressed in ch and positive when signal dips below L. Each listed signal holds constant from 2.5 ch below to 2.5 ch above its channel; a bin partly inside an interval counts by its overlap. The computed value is 2.8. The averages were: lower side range 1.24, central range 1.29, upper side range 1.52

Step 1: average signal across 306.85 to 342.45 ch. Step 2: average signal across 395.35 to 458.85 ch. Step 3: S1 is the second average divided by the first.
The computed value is 1.15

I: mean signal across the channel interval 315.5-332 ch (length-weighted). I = 1.27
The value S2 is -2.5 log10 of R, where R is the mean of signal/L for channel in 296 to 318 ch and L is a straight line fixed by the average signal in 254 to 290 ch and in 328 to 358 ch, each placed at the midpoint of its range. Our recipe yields 0.03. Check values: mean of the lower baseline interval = 1.24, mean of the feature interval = 1.23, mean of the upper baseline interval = 1.28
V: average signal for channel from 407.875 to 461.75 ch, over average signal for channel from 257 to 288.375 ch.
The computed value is 1.1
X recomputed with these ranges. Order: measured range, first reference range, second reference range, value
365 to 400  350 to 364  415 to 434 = 1.31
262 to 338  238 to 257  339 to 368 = -2.58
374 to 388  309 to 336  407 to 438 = 0.87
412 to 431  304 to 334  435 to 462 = -4.30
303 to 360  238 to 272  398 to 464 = 1.10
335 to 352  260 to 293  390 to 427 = 1.51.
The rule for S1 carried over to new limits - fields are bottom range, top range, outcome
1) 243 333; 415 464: 1.14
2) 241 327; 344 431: 1.15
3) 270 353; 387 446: 1.19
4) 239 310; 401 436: 1.26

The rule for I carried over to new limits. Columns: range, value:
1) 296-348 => 1.25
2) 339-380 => 1.29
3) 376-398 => 1.39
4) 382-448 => 1.48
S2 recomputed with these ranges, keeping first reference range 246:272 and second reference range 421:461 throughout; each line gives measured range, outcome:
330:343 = 0.013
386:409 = -0.078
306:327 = 0.011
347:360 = -0.001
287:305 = -0.019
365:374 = 0.037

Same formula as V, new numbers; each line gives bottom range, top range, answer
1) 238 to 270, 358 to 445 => 1.22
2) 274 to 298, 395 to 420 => 1.19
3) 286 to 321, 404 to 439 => 1.23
